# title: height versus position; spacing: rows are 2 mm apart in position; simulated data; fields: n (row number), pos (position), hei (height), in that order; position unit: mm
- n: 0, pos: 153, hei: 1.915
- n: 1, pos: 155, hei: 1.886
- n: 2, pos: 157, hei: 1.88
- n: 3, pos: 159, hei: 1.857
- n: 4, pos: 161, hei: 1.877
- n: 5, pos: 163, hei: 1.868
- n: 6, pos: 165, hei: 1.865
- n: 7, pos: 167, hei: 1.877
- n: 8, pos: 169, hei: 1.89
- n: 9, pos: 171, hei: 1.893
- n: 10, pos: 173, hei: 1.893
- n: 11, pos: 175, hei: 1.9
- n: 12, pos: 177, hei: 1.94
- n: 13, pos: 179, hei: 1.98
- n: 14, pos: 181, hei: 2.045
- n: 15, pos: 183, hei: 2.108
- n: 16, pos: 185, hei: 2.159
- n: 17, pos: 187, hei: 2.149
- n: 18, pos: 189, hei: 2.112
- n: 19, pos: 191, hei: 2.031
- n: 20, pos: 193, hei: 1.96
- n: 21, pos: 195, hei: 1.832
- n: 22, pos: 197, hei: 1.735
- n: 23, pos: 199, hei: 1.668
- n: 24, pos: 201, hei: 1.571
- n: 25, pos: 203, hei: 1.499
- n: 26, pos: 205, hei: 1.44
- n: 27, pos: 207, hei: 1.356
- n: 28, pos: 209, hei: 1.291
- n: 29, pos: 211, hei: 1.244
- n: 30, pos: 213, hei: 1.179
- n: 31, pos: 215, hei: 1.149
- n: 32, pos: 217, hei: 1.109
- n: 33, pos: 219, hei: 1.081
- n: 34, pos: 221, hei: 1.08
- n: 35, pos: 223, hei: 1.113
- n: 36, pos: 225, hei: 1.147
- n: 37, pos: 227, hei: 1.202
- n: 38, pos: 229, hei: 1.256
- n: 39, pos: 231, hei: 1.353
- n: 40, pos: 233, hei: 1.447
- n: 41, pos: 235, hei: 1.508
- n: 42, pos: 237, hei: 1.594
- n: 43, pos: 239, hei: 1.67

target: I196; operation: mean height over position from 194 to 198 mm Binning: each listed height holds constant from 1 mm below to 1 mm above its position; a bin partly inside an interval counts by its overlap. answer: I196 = 1.78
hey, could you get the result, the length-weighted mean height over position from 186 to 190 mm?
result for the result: 2.13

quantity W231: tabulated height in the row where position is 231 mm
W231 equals 1.353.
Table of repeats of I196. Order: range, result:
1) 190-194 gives 2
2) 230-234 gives 1.4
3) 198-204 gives 1.58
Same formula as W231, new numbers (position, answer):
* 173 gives 1.893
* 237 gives 1.594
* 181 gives 2.045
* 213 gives 1.179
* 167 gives 1.877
